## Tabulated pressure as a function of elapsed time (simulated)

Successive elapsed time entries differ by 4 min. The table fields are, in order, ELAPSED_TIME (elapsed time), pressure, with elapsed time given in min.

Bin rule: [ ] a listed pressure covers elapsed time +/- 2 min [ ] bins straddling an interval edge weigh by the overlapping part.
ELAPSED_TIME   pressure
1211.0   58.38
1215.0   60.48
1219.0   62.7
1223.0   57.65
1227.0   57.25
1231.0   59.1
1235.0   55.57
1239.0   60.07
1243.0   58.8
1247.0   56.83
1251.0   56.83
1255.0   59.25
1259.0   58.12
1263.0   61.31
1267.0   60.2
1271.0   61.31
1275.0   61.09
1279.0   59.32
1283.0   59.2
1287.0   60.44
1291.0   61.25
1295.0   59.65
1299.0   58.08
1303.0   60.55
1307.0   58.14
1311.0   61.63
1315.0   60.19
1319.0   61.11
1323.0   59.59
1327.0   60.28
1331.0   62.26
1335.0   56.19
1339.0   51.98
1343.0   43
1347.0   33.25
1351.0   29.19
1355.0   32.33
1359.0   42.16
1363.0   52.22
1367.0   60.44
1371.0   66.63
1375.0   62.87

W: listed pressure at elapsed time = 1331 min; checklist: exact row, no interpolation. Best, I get 62.26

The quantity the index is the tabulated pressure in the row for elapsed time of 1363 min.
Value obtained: 52.22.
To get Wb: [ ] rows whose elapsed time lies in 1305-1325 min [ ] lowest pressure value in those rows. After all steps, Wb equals 58.14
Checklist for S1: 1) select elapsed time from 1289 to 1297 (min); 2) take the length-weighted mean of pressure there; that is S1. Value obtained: 60.5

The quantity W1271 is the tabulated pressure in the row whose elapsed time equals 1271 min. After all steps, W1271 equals 61.31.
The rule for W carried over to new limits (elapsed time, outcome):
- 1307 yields 58.14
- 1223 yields 57.65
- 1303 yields 60.55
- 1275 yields 61.09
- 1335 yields 56.19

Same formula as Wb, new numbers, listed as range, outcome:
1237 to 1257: 56.83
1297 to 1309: 58.08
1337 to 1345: 43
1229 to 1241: 55.57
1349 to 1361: 29.19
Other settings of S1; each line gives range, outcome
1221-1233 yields 58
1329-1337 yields 59.2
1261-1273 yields 60.9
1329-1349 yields 49.3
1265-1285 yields 60.2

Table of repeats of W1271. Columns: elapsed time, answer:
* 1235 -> 55.57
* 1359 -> 42.16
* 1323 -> 59.59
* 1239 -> 60.07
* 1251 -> 56.83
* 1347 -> 33.25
